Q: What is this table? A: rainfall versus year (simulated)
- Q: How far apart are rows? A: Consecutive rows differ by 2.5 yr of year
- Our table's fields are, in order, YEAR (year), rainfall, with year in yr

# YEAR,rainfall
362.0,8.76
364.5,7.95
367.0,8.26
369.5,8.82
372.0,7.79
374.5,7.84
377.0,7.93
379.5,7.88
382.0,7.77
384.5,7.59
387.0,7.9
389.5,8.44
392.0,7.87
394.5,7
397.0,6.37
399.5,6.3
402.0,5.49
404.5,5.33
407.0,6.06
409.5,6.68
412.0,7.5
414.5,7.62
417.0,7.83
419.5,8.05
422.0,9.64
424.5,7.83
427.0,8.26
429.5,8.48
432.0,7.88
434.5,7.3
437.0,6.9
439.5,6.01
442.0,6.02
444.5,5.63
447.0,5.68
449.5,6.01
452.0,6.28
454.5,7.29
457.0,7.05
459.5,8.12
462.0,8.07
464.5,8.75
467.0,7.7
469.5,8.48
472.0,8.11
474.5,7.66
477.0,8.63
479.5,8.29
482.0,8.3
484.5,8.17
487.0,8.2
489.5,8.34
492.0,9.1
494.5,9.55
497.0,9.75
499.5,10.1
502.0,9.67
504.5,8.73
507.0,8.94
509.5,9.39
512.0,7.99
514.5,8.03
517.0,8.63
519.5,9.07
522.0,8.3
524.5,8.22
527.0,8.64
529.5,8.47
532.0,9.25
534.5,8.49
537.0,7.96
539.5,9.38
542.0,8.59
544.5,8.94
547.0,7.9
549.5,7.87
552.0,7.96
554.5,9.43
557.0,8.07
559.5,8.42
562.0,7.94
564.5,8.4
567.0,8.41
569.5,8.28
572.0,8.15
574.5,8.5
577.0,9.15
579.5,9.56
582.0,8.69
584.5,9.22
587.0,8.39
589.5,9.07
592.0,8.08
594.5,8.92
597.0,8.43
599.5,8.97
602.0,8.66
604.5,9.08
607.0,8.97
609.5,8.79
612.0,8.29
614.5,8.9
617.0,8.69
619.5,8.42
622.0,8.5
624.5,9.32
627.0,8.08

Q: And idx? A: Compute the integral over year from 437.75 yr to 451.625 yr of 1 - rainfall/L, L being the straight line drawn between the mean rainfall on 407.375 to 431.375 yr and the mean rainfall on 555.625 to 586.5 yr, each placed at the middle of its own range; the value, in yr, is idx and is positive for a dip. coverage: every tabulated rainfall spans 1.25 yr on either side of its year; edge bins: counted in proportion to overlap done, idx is 3.61 yr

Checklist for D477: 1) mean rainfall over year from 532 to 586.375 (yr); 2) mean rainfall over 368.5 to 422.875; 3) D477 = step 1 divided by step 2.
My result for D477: 1.15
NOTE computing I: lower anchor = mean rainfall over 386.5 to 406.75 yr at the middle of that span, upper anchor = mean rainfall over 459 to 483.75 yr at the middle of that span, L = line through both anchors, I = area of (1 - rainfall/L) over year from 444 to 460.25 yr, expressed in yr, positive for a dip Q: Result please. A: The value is 2.6 yr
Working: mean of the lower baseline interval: 6.76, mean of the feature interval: 6.58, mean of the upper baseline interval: 8.21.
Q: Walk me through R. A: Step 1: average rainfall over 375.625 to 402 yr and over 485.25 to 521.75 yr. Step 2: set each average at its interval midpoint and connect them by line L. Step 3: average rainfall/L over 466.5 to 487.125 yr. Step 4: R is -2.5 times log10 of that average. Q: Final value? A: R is 0.05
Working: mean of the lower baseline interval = 7.41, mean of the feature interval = 8.19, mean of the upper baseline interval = 8.93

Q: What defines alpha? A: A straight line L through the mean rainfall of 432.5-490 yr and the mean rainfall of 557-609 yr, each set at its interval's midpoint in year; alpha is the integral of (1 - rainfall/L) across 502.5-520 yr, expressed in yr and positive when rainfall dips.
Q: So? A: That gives -1.72 yr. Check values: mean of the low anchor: 7.43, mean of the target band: 8.71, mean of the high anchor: 8.65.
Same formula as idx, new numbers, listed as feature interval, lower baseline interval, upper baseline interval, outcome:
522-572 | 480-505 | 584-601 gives 2.2 yr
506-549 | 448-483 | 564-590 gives -1.6 yr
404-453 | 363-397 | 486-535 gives 6.9 yr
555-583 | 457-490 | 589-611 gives 0.3 yr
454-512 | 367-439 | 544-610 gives -3.8 yr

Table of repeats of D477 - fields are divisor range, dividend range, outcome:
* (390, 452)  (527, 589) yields 1.23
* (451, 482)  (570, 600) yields 1.11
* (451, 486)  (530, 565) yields 1.07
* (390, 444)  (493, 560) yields 1.22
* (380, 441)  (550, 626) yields 1.18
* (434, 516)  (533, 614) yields 1.08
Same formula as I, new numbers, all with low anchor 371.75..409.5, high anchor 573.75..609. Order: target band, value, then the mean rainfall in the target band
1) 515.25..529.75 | -0.5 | 8.54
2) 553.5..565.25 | 0.2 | 8.43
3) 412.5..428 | -1.6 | 8.17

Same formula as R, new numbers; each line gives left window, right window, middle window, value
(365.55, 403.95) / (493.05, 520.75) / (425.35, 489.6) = 0.128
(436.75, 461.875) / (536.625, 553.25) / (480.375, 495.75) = -0.178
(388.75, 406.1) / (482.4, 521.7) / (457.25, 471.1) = -0.010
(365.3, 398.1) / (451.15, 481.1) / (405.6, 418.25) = 0.106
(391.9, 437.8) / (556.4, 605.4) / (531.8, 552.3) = -0.021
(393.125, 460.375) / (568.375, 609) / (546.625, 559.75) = 0.011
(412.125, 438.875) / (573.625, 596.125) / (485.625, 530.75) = -0.056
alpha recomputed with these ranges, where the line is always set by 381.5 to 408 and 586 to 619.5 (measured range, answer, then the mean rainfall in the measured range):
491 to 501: -2.4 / 9.64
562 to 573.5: 0.2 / 8.27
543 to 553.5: 0.0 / 8.21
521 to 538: -0.9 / 8.49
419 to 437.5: -2.3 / 8.09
